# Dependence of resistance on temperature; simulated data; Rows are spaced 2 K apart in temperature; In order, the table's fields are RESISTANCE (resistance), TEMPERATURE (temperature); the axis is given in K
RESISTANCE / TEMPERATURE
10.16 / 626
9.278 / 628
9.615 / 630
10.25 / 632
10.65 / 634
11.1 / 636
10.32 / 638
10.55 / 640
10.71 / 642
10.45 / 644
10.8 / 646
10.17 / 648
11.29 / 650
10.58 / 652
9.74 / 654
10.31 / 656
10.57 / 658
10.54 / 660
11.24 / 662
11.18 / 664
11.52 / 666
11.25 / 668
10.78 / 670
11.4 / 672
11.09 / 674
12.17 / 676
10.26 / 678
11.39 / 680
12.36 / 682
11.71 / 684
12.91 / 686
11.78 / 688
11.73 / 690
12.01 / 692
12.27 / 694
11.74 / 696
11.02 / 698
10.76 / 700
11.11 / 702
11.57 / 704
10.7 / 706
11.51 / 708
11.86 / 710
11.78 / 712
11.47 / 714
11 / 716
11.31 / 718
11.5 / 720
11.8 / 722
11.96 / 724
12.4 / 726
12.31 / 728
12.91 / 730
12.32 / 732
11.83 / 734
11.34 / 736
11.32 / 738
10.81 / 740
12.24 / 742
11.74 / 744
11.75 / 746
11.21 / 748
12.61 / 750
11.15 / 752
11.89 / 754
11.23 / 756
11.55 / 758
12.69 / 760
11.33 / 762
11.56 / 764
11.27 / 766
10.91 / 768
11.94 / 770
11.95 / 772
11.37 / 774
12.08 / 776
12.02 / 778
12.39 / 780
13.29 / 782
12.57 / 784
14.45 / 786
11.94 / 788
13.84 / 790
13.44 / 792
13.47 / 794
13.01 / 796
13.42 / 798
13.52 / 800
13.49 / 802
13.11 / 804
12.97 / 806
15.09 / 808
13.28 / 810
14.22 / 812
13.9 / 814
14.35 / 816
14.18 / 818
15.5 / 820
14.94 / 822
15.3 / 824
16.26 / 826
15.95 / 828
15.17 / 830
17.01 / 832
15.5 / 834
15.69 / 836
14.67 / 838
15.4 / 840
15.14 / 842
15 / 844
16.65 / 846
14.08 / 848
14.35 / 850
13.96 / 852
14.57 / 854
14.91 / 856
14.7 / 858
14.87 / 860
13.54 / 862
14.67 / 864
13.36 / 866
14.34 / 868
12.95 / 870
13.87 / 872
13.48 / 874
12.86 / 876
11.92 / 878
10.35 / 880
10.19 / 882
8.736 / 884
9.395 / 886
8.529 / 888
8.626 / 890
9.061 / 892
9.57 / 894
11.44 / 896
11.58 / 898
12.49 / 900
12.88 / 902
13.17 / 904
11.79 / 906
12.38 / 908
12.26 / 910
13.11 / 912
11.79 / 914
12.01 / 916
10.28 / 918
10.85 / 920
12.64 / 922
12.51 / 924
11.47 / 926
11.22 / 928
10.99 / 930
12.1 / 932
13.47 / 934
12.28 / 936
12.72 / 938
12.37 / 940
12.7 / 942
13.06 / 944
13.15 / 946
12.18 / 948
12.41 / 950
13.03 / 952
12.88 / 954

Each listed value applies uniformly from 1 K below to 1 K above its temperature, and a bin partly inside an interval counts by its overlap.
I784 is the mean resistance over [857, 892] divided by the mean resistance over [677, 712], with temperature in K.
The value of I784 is 1.04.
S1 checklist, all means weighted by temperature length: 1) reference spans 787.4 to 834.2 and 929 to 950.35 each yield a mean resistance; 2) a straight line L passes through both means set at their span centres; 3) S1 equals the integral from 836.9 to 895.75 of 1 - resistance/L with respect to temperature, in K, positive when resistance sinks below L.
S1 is 2.9 K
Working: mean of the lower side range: 14.3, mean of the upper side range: 12.5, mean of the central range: 12.9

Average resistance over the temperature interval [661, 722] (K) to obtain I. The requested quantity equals 11.5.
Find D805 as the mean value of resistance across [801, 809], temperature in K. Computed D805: 13.7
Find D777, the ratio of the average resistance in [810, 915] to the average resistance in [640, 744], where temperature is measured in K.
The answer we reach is 1.17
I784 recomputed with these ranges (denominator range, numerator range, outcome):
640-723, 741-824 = 1.14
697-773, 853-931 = 1.04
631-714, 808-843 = 1.35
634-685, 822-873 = 1.36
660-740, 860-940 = 1.02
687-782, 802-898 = 1.16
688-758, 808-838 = 1.29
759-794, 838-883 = 1.13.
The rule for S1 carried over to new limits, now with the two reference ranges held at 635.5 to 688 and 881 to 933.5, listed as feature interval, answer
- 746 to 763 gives -0.9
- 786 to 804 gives -3.5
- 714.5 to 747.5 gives -2.1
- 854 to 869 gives -4.3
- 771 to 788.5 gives -2.1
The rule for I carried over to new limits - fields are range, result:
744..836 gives 13.2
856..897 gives 11.9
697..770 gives 11.6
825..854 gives 15.3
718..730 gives 12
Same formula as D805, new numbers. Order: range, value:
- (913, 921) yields 11.2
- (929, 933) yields 11.5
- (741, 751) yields 11.9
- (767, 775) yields 11.5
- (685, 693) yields 12.1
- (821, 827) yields 15.5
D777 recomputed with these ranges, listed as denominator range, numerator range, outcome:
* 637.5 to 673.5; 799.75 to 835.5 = 1.37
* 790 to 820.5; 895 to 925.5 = 0.88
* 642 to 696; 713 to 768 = 1.04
